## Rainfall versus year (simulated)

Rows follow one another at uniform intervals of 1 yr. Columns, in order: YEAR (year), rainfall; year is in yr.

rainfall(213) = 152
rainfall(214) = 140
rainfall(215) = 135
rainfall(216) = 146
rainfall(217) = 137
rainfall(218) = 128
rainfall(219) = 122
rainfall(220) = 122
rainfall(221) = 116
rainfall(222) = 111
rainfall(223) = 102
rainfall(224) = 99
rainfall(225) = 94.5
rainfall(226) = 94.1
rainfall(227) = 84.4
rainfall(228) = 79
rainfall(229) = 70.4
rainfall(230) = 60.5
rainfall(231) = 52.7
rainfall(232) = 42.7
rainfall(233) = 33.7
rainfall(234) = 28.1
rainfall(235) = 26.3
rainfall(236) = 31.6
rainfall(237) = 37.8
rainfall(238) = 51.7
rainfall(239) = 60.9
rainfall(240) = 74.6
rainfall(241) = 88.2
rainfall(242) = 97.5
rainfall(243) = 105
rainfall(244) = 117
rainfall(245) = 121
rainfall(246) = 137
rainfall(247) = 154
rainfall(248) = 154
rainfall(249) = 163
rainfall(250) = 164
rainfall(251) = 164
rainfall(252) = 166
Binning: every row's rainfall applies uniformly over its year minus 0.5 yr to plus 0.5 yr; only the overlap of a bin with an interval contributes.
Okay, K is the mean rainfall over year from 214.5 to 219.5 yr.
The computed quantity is 134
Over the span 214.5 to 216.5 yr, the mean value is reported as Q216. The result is 140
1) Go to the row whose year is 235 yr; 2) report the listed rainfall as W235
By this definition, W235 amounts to 26.3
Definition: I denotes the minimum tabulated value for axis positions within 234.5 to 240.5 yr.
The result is 26.3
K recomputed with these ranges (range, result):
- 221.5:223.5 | 106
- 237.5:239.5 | 56.3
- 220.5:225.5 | 104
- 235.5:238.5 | 40.4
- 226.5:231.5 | 69.4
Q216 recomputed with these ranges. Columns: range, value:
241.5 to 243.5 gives 101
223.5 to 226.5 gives 95.9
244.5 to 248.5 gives 142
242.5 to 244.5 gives 111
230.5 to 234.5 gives 39.3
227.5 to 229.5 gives 74.7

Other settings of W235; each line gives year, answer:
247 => 154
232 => 42.7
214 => 140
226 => 94.1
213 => 152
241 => 88.2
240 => 74.6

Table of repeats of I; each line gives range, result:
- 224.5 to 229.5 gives 70.4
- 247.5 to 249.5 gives 154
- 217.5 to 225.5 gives 94.5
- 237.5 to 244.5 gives 51.7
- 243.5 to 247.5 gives 117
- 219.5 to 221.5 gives 116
